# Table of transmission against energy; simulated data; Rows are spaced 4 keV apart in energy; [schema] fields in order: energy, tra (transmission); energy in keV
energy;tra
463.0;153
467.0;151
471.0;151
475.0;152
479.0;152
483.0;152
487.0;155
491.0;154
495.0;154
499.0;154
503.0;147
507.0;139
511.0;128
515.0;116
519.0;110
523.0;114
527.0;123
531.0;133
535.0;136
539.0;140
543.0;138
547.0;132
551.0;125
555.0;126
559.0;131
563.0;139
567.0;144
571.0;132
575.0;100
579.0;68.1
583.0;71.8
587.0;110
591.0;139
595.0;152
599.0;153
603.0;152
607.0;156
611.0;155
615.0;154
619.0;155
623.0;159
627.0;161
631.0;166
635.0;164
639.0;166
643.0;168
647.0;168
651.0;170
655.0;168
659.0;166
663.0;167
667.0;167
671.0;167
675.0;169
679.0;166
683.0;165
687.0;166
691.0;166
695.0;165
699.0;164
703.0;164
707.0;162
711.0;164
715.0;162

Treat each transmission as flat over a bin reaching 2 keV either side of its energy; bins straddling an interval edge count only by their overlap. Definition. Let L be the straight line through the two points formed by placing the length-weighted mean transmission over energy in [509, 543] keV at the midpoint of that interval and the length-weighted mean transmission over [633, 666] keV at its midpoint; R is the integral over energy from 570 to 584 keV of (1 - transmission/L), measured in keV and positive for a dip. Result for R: 5.0 keV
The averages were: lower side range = 126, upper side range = 167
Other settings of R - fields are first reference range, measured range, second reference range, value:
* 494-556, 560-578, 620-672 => 2.3 keV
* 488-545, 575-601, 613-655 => 6.5 keV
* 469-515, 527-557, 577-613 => 1.3 keV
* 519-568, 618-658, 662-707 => -2.7 keV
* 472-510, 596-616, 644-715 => 0.8 keV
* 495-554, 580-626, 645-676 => 3.8 keV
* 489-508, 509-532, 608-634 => 4.8 keV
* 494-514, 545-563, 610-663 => 2.5 keV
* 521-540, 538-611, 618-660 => 7.3 keV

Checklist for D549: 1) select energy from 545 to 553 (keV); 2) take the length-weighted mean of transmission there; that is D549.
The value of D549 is 128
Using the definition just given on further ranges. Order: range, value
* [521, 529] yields 118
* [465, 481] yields 152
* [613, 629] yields 157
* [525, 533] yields 128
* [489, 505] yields 152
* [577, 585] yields 69.9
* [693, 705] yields 164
